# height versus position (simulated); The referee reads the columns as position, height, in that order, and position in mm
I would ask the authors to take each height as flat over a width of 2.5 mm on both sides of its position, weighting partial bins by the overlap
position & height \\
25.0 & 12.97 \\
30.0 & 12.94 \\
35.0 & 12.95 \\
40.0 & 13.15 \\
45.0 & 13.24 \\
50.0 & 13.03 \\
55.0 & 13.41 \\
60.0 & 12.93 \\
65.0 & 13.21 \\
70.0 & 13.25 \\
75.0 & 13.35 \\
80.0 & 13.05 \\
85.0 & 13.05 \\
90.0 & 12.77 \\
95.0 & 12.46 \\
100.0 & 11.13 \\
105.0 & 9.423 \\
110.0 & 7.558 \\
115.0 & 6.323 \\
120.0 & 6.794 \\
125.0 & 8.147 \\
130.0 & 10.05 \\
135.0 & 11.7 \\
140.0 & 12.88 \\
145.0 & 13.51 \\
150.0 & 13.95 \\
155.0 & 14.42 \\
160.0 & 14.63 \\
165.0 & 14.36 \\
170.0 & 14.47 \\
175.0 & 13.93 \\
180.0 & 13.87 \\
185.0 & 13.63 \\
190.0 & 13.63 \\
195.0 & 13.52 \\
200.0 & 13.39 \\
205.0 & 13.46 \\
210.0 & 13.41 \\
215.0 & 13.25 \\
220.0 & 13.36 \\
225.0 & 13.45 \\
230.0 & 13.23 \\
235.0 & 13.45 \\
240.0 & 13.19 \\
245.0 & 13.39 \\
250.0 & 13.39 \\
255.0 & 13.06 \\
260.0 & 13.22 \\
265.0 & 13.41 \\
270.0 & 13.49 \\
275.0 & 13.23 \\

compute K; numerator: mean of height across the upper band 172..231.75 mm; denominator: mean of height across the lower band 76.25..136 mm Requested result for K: 1.32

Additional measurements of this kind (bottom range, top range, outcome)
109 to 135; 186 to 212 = 1.65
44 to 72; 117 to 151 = 0.82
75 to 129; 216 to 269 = 1.30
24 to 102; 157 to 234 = 1.06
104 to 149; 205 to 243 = 1.37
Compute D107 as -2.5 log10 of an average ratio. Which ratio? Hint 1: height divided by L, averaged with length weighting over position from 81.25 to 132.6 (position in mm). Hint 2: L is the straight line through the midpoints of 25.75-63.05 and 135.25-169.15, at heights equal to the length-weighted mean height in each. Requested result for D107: 0.34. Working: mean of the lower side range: 13.1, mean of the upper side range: 13.8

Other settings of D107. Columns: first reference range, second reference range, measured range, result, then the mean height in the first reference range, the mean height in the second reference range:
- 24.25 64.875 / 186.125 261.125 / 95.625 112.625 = 0.334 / 13.1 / 13.4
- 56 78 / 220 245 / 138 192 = -0.053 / 13.2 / 13.3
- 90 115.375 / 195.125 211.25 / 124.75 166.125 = -0.119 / 9.97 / 13.4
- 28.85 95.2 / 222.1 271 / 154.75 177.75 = -0.089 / 13.1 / 13.3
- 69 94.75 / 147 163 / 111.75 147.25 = 0.376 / 13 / 14.3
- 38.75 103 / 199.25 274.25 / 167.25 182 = -0.074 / 12.9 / 13.3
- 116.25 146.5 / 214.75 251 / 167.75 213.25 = -0.141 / 10.2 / 13.3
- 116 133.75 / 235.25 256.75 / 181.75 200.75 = -0.221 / 8.4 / 13.3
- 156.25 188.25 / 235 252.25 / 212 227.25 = 0.021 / 14.1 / 13.3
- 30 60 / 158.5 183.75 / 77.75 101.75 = 0.081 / 13.1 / 14.2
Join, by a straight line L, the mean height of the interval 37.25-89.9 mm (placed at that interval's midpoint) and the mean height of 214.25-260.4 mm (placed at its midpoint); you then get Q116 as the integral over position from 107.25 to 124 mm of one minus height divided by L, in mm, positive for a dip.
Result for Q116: 7.8 mm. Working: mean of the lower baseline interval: 13.1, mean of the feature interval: 7.04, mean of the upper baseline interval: 13.3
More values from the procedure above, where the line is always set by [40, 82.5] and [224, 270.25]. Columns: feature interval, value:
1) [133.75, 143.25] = 0.56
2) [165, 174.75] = -0.78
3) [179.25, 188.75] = -0.32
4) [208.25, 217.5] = -0.02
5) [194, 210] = -0.19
